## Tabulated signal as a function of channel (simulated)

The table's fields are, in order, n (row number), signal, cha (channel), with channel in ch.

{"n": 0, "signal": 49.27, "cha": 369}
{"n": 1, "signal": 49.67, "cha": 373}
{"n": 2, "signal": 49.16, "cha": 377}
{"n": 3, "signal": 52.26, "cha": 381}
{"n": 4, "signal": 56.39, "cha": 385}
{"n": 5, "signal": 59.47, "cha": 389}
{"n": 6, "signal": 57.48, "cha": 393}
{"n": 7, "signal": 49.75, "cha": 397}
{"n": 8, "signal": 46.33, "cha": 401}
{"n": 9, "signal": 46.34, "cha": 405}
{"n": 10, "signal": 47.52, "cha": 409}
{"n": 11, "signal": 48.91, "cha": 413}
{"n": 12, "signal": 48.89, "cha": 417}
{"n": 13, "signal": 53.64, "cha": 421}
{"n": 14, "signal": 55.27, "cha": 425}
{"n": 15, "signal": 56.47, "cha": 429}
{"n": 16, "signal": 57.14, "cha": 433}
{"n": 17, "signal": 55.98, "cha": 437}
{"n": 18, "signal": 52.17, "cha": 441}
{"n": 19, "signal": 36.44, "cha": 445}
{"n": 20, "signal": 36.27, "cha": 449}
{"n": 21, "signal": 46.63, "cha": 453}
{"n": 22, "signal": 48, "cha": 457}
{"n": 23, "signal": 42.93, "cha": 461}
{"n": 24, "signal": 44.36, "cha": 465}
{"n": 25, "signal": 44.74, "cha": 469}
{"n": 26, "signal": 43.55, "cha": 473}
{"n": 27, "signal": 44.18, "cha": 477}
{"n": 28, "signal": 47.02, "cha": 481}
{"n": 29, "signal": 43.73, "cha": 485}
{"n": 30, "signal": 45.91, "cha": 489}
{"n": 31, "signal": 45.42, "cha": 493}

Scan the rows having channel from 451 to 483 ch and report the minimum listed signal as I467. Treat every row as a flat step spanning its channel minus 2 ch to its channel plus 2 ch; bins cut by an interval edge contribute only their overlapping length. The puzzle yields 42.93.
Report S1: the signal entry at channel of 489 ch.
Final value 45.91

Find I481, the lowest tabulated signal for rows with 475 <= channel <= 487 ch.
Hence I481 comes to 43.73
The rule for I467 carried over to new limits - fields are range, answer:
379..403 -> 46.33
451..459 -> 46.63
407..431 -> 47.52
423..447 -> 36.44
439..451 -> 36.27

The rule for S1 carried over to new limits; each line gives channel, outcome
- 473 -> 43.55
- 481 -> 47.02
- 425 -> 55.27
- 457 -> 48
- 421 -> 53.64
